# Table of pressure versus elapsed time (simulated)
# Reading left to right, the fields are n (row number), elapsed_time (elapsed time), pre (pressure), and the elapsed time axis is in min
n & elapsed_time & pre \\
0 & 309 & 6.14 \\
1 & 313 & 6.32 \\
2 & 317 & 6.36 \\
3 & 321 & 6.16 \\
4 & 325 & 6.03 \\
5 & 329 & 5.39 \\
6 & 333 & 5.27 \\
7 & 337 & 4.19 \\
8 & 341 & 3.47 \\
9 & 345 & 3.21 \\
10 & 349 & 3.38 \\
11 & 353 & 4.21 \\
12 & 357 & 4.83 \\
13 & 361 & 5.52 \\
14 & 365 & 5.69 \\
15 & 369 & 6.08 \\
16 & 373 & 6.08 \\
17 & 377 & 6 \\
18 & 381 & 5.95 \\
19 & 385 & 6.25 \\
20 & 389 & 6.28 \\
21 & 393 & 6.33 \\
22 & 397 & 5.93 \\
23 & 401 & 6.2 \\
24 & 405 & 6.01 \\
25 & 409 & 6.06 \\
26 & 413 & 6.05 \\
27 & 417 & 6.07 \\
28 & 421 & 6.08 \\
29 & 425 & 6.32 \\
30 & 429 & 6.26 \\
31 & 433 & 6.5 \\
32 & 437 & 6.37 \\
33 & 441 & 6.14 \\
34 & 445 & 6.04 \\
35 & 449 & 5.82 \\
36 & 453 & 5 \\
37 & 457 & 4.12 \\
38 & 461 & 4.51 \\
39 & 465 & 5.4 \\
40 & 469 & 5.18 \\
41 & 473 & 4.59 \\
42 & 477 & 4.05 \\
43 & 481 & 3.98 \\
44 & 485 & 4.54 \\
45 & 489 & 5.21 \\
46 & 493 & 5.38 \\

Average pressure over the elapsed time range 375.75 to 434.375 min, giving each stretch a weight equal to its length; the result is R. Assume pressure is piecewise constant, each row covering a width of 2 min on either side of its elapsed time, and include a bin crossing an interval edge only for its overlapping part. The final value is 6.15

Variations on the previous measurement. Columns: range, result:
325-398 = 5.24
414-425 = 6.12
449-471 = 4.93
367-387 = 6.07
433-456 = 5.85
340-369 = 4.48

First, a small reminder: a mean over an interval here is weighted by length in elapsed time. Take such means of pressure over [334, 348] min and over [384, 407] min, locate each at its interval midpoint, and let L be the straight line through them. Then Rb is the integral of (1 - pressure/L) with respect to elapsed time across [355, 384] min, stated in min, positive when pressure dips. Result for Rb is -4.4 min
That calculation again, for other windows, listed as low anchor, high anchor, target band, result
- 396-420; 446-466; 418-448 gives -3.9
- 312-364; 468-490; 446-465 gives -1.6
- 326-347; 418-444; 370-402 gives -4.5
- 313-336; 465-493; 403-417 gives -2.3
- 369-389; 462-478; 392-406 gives -0.7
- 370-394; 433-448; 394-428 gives 0.4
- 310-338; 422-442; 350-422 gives 2.9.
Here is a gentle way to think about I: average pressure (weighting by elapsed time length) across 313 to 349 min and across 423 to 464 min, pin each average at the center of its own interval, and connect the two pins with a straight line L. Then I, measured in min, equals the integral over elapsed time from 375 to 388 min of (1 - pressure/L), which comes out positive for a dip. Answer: -1.9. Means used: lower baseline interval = 4.99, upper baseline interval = 5.7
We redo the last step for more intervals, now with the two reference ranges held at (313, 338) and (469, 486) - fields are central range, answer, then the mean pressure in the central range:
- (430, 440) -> -3.5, 6.39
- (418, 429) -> -3.1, 6.2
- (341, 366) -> 5.0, 4.34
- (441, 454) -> -3.1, 5.75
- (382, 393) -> -2.3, 6.25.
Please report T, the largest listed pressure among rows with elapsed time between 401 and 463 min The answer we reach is 6.5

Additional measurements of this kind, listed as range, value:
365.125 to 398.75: 6.33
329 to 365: 5.69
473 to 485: 4.59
